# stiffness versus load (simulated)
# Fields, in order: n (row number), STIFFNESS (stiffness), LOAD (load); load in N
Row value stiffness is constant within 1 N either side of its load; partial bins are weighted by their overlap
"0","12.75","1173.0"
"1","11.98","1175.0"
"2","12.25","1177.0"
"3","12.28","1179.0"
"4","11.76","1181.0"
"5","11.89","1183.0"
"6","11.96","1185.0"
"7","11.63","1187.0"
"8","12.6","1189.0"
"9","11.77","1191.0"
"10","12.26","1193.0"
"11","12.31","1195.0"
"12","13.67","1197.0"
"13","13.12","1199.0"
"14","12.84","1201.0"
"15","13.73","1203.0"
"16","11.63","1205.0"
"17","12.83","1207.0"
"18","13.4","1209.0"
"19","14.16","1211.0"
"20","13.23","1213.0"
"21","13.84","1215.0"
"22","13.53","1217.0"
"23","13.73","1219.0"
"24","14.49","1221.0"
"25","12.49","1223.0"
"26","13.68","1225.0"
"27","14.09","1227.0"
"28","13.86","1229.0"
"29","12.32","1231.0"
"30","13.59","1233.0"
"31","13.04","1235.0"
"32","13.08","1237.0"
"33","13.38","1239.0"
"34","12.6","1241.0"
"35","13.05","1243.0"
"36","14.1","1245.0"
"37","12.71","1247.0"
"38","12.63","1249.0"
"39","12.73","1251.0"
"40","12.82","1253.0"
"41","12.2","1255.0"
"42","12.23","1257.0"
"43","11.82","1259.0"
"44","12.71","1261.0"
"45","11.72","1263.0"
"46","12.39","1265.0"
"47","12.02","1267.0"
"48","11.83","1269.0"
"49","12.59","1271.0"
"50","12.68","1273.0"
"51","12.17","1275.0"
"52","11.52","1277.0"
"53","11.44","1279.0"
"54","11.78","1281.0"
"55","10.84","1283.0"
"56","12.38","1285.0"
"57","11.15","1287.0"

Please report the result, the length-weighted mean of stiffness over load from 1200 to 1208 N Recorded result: 12.8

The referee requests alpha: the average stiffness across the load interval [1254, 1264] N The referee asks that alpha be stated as 12.1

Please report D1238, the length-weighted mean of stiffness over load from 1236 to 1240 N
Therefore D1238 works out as 13.2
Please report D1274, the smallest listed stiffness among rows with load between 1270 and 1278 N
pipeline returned 11.52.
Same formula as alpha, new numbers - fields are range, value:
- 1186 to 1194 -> 12.1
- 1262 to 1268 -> 12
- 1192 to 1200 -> 12.8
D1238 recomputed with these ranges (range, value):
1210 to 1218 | 13.7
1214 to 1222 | 13.9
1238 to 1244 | 13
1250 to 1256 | 12.6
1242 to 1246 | 13.6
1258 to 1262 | 12.3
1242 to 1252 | 13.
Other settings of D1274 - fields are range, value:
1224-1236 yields 12.32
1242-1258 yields 12.2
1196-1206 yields 11.63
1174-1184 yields 11.76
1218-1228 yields 12.49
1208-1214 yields 13.23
